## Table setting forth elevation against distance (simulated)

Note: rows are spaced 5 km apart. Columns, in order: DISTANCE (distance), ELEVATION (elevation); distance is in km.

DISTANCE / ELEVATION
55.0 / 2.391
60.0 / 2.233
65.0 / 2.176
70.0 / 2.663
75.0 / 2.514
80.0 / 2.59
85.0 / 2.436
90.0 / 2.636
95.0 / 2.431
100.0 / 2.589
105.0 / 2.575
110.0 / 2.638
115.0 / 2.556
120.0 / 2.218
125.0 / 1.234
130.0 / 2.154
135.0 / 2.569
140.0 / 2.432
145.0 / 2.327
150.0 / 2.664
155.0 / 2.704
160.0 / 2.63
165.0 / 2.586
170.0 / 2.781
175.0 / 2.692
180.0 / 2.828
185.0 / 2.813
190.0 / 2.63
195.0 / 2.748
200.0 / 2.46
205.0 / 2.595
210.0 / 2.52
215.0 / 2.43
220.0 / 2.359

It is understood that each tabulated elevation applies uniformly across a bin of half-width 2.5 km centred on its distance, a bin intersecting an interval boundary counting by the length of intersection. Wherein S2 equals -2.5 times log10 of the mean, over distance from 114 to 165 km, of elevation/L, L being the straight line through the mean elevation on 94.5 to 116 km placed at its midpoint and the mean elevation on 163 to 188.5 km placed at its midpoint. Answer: 0.13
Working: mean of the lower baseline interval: 2.57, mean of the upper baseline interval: 2.74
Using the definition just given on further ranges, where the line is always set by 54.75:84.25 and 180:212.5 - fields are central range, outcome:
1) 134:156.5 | 0.01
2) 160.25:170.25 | -0.02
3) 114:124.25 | 0.16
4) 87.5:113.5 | -0.04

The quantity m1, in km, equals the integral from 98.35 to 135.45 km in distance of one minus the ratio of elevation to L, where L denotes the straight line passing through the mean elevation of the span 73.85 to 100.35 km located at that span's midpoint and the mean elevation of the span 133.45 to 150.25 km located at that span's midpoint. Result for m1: 3.0 km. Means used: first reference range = 2.53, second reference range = 2.47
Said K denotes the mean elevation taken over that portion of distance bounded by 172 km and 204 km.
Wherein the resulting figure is 2.69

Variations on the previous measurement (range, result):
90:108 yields 2.55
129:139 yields 2.4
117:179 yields 2.43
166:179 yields 2.73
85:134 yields 2.35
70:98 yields 2.54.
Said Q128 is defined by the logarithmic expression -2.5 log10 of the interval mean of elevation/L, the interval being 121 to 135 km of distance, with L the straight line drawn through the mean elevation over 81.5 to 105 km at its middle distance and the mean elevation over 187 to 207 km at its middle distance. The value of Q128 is 0.320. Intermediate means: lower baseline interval 2.53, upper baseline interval 2.61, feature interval 1.91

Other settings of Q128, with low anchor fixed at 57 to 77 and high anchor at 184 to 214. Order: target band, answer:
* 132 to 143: 0.014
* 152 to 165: -0.045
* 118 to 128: 0.397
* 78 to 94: -0.051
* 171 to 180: -0.071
